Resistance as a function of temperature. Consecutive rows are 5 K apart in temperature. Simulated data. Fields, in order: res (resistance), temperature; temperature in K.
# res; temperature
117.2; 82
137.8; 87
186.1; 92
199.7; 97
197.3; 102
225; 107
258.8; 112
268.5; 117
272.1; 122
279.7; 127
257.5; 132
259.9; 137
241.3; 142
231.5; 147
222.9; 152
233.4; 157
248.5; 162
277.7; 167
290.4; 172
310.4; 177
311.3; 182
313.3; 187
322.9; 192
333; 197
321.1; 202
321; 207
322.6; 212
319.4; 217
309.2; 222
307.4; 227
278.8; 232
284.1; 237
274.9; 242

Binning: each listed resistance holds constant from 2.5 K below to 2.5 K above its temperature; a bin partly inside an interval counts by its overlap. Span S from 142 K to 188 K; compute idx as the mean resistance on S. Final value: 268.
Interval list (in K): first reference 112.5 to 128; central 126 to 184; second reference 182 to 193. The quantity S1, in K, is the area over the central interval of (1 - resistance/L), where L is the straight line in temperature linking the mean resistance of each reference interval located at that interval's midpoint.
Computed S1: 6.2 K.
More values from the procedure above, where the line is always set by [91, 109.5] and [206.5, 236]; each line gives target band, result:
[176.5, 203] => -3.7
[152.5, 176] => -0.3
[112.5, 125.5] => -3.0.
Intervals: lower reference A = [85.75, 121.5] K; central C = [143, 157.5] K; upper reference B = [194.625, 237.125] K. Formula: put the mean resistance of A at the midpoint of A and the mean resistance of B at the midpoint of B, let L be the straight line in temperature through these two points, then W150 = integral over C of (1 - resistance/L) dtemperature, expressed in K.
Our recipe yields 1.5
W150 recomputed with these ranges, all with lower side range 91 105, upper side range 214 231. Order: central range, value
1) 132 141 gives -0.97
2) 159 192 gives -3.24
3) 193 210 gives -2.03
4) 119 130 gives -2.71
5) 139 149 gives 0.01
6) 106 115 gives -1.67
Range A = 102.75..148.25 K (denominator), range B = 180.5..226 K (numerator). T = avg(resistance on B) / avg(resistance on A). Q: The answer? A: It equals 1.3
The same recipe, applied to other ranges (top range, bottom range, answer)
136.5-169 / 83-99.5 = 1.44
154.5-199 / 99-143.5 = 1.17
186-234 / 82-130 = 1.43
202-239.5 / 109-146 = 1.18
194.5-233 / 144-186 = 1.18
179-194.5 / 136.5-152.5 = 1.32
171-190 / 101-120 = 1.28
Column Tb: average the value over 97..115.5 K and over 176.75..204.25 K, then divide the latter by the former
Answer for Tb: 1.4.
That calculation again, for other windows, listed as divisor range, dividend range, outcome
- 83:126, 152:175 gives 1.20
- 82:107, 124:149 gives 1.43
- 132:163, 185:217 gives 1.34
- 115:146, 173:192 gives 1.19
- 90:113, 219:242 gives 1.39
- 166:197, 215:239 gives 0.97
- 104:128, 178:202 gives 1.24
